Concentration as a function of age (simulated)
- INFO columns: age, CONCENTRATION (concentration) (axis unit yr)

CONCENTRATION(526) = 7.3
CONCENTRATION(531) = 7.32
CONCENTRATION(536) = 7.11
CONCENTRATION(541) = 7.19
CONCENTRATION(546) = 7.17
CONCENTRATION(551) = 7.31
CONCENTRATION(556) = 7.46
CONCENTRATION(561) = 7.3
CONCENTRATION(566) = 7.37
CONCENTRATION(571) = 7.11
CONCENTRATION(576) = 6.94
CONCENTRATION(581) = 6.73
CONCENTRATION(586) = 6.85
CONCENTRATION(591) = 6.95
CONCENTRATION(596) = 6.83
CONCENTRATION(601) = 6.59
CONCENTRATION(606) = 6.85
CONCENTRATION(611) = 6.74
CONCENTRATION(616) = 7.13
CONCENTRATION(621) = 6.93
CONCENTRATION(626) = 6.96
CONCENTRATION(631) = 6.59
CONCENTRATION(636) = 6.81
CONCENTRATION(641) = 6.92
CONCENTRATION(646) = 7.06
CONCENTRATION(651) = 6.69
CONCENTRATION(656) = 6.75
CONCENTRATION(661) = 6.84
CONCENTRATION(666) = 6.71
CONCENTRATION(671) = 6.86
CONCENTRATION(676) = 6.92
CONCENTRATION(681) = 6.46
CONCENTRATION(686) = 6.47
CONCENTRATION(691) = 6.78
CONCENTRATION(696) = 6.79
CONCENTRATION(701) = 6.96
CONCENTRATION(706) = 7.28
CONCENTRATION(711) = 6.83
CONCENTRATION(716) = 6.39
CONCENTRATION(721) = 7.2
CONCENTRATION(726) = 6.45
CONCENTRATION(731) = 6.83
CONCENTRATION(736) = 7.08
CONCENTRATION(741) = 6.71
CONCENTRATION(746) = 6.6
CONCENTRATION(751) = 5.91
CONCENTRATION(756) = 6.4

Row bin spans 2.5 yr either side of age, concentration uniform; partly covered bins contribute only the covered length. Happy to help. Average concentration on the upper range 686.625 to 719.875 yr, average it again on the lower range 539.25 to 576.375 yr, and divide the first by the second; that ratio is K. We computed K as 0.9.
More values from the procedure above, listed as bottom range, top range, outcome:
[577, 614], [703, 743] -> 1.01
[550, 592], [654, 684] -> 0.95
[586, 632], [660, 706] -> 0.99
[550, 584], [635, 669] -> 0.95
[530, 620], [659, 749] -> 0.96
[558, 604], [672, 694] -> 0.96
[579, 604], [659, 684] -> 0.99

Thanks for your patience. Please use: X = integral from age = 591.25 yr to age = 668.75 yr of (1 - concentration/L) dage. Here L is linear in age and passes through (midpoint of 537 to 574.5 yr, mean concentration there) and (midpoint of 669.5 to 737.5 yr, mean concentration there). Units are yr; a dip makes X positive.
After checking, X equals 2.2 yr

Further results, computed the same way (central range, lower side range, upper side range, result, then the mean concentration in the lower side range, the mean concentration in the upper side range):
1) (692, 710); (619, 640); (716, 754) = -0.70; 6.83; 6.66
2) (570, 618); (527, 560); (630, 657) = 1.20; 7.26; 6.82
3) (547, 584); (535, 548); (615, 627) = -0.30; 7.16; 7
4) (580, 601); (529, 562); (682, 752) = 0.91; 7.26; 6.75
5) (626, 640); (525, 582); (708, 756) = 0.38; 7.2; 6.66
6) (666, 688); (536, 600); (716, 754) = 0.40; 7.09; 6.66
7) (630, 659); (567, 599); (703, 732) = 0.27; 6.92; 6.83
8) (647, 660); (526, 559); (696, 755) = 0.33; 7.26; 6.74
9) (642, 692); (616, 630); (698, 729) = 1.00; 6.94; 6.85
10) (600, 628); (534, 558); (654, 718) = 0.55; 7.25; 6.78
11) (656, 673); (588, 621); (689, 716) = 0.19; 6.85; 6.88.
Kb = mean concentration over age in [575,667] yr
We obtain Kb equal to 6.84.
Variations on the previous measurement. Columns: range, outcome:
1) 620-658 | 6.84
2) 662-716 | 6.79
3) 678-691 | 6.54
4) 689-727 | 6.85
